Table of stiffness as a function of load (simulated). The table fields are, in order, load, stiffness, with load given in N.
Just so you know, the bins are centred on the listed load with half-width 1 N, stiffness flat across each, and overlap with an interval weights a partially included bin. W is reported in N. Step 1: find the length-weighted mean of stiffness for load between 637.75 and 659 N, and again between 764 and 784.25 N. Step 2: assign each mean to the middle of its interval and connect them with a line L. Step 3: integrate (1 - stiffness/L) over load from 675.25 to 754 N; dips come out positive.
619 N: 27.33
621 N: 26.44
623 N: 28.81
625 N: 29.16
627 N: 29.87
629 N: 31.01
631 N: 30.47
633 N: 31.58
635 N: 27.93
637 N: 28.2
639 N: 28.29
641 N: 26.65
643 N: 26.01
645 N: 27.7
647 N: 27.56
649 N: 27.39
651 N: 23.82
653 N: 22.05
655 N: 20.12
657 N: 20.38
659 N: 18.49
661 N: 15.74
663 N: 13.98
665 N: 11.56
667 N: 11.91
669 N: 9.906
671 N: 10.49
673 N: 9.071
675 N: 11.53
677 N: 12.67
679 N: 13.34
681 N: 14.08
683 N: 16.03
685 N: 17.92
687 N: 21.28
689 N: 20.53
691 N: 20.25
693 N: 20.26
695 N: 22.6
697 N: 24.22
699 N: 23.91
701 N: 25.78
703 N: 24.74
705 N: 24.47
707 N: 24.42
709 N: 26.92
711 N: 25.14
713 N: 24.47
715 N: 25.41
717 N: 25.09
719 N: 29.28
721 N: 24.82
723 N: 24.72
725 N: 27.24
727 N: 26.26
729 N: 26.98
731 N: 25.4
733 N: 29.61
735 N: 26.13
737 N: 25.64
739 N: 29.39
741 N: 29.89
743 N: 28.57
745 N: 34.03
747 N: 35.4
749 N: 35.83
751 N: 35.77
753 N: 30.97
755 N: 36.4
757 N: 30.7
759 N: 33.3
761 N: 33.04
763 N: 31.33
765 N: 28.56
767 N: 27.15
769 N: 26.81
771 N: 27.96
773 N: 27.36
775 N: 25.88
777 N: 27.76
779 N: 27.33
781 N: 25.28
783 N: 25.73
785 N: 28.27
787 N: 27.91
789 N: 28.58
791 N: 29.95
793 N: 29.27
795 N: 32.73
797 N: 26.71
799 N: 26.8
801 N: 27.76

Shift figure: 3.08 N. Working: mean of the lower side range 24.7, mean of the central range 25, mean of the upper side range 27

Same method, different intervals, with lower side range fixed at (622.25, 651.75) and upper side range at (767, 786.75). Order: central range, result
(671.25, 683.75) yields 6.9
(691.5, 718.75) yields 3.1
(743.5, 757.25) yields -3.5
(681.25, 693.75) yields 3.9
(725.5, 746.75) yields -0.8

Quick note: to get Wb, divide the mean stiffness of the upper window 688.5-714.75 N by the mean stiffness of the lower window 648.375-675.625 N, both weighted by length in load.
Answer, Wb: 1.48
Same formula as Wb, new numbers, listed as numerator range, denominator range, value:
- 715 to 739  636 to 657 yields 1.04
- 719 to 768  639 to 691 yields 1.64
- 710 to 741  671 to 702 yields 1.47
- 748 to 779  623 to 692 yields 1.46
